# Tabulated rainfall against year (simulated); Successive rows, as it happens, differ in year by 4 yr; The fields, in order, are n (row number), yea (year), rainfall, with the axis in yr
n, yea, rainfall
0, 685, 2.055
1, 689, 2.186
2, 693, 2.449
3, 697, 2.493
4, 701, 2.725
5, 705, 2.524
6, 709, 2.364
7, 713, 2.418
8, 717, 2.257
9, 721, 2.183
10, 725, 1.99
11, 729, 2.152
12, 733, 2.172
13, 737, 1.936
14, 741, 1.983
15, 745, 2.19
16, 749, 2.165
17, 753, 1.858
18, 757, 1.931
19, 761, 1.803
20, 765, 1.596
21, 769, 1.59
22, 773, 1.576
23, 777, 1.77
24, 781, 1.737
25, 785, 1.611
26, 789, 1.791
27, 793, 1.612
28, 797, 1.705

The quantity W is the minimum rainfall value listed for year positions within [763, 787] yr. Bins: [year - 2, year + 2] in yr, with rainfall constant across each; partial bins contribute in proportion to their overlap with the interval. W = 1.576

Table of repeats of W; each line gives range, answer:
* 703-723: 2.183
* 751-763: 1.803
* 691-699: 2.449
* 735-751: 1.936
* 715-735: 1.99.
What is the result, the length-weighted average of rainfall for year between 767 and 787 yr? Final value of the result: 1.66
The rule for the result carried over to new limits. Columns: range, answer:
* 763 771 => 1.59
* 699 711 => 2.54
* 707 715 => 2.39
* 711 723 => 2.29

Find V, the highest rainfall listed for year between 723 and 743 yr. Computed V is 2.172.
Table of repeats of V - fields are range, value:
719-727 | 2.183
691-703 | 2.725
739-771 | 2.19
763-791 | 1.791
